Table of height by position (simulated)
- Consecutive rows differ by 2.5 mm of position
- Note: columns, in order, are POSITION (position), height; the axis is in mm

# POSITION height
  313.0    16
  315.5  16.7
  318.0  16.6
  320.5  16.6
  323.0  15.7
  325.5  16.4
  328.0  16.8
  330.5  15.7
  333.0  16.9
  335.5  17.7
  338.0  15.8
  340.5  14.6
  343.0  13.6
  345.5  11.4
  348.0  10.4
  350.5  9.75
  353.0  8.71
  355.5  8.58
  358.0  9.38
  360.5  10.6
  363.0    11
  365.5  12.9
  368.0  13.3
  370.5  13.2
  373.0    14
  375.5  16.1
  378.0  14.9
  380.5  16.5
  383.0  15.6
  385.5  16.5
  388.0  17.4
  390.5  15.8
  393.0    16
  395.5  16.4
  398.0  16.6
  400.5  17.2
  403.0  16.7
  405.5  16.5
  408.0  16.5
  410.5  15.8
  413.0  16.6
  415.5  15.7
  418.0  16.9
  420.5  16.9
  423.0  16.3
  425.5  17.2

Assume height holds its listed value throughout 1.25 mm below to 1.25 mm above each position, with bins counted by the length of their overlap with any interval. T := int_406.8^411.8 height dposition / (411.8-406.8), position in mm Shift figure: 16.2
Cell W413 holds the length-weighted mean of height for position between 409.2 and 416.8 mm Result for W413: 16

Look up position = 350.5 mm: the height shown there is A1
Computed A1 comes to 9.75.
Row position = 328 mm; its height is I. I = 16.8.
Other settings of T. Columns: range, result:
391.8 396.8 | 16.2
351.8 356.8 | 8.65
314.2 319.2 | 16.6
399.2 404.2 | 16.9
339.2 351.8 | 12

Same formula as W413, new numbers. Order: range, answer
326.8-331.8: 16.3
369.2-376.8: 14.4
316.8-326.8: 16.3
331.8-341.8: 16.2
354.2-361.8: 9.52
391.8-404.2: 16.6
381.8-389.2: 16.5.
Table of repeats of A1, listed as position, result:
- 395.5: 16.4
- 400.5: 17.2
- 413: 16.6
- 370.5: 13.2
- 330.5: 15.7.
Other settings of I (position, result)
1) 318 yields 16.6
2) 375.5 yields 16.1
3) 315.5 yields 16.7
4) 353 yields 8.71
